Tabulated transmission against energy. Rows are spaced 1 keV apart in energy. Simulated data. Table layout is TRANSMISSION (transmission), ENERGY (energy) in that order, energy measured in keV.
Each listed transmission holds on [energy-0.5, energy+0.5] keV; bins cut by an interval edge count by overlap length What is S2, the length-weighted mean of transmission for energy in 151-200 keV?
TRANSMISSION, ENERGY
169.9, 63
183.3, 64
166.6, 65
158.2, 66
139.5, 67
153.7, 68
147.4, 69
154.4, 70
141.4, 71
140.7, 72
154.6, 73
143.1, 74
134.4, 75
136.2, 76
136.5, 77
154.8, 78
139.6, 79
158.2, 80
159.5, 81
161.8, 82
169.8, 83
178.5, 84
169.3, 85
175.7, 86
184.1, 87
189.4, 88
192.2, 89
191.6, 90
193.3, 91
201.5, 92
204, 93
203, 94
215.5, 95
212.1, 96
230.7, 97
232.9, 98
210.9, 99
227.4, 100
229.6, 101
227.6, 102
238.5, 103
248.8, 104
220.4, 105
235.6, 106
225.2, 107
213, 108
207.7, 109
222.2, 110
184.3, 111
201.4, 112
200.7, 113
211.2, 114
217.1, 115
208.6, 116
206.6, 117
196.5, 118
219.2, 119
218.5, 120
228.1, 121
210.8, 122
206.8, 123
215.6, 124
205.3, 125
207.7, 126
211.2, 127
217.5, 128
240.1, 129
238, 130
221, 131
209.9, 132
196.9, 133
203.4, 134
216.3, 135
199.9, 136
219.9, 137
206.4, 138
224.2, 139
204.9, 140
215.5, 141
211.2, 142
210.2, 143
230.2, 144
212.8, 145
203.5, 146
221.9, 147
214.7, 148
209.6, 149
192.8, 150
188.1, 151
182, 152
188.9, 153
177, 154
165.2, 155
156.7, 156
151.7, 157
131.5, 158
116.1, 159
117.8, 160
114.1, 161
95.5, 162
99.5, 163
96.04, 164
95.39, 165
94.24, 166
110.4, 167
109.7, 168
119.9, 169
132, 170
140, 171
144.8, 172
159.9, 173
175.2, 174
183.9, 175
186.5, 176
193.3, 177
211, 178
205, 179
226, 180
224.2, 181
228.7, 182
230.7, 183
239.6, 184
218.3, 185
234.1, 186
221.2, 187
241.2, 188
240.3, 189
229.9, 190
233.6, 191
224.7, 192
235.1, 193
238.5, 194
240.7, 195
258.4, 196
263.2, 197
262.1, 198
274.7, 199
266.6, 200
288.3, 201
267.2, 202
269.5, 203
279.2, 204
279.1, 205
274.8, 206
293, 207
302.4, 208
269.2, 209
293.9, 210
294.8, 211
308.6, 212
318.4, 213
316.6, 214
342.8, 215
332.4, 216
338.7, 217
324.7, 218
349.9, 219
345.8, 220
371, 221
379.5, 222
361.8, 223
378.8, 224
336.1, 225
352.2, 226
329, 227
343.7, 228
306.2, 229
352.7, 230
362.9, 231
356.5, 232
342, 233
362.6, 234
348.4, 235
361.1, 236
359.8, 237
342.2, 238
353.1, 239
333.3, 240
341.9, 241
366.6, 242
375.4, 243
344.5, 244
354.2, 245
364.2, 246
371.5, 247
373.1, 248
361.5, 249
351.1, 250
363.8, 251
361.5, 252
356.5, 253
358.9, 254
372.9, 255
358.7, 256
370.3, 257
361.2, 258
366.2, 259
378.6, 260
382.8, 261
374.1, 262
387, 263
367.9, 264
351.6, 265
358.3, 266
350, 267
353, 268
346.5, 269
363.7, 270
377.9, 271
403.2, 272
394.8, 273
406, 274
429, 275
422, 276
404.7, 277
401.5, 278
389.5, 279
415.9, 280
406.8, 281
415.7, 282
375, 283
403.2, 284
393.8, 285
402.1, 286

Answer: 185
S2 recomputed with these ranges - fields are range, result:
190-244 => 315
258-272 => 367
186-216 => 270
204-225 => 323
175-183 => 210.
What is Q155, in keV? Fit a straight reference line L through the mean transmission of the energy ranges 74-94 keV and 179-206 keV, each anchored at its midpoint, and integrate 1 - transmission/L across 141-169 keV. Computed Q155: 7.6 keV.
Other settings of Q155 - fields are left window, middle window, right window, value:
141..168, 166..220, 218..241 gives 4.21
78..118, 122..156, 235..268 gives 5.05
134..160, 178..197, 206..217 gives 2.34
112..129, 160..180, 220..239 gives 9.77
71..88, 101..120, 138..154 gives -3.88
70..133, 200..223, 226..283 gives 0.69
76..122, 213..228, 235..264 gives -0.68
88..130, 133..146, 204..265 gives 1.82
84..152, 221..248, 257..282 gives -0.82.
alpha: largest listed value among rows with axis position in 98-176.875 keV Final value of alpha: 248.8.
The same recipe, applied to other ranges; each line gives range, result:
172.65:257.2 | 379.5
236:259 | 375.4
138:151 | 230.2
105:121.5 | 235.6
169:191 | 241.2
